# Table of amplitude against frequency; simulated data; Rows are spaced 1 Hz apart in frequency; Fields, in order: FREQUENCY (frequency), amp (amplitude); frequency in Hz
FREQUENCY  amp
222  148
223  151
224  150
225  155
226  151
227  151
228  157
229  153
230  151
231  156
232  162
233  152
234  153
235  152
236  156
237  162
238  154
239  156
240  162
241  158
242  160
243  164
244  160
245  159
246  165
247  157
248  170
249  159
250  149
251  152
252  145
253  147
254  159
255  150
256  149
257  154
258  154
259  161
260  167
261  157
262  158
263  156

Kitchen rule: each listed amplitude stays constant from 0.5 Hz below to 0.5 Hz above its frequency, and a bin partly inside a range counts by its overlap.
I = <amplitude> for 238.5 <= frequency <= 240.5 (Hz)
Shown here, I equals 159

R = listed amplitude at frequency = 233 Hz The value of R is 152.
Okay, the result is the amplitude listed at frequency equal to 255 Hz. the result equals 150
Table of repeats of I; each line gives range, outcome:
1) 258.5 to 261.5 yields 162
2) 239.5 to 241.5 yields 160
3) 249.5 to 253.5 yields 148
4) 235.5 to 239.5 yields 157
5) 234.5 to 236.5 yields 154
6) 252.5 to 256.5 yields 151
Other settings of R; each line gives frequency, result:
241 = 158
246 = 165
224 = 150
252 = 145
